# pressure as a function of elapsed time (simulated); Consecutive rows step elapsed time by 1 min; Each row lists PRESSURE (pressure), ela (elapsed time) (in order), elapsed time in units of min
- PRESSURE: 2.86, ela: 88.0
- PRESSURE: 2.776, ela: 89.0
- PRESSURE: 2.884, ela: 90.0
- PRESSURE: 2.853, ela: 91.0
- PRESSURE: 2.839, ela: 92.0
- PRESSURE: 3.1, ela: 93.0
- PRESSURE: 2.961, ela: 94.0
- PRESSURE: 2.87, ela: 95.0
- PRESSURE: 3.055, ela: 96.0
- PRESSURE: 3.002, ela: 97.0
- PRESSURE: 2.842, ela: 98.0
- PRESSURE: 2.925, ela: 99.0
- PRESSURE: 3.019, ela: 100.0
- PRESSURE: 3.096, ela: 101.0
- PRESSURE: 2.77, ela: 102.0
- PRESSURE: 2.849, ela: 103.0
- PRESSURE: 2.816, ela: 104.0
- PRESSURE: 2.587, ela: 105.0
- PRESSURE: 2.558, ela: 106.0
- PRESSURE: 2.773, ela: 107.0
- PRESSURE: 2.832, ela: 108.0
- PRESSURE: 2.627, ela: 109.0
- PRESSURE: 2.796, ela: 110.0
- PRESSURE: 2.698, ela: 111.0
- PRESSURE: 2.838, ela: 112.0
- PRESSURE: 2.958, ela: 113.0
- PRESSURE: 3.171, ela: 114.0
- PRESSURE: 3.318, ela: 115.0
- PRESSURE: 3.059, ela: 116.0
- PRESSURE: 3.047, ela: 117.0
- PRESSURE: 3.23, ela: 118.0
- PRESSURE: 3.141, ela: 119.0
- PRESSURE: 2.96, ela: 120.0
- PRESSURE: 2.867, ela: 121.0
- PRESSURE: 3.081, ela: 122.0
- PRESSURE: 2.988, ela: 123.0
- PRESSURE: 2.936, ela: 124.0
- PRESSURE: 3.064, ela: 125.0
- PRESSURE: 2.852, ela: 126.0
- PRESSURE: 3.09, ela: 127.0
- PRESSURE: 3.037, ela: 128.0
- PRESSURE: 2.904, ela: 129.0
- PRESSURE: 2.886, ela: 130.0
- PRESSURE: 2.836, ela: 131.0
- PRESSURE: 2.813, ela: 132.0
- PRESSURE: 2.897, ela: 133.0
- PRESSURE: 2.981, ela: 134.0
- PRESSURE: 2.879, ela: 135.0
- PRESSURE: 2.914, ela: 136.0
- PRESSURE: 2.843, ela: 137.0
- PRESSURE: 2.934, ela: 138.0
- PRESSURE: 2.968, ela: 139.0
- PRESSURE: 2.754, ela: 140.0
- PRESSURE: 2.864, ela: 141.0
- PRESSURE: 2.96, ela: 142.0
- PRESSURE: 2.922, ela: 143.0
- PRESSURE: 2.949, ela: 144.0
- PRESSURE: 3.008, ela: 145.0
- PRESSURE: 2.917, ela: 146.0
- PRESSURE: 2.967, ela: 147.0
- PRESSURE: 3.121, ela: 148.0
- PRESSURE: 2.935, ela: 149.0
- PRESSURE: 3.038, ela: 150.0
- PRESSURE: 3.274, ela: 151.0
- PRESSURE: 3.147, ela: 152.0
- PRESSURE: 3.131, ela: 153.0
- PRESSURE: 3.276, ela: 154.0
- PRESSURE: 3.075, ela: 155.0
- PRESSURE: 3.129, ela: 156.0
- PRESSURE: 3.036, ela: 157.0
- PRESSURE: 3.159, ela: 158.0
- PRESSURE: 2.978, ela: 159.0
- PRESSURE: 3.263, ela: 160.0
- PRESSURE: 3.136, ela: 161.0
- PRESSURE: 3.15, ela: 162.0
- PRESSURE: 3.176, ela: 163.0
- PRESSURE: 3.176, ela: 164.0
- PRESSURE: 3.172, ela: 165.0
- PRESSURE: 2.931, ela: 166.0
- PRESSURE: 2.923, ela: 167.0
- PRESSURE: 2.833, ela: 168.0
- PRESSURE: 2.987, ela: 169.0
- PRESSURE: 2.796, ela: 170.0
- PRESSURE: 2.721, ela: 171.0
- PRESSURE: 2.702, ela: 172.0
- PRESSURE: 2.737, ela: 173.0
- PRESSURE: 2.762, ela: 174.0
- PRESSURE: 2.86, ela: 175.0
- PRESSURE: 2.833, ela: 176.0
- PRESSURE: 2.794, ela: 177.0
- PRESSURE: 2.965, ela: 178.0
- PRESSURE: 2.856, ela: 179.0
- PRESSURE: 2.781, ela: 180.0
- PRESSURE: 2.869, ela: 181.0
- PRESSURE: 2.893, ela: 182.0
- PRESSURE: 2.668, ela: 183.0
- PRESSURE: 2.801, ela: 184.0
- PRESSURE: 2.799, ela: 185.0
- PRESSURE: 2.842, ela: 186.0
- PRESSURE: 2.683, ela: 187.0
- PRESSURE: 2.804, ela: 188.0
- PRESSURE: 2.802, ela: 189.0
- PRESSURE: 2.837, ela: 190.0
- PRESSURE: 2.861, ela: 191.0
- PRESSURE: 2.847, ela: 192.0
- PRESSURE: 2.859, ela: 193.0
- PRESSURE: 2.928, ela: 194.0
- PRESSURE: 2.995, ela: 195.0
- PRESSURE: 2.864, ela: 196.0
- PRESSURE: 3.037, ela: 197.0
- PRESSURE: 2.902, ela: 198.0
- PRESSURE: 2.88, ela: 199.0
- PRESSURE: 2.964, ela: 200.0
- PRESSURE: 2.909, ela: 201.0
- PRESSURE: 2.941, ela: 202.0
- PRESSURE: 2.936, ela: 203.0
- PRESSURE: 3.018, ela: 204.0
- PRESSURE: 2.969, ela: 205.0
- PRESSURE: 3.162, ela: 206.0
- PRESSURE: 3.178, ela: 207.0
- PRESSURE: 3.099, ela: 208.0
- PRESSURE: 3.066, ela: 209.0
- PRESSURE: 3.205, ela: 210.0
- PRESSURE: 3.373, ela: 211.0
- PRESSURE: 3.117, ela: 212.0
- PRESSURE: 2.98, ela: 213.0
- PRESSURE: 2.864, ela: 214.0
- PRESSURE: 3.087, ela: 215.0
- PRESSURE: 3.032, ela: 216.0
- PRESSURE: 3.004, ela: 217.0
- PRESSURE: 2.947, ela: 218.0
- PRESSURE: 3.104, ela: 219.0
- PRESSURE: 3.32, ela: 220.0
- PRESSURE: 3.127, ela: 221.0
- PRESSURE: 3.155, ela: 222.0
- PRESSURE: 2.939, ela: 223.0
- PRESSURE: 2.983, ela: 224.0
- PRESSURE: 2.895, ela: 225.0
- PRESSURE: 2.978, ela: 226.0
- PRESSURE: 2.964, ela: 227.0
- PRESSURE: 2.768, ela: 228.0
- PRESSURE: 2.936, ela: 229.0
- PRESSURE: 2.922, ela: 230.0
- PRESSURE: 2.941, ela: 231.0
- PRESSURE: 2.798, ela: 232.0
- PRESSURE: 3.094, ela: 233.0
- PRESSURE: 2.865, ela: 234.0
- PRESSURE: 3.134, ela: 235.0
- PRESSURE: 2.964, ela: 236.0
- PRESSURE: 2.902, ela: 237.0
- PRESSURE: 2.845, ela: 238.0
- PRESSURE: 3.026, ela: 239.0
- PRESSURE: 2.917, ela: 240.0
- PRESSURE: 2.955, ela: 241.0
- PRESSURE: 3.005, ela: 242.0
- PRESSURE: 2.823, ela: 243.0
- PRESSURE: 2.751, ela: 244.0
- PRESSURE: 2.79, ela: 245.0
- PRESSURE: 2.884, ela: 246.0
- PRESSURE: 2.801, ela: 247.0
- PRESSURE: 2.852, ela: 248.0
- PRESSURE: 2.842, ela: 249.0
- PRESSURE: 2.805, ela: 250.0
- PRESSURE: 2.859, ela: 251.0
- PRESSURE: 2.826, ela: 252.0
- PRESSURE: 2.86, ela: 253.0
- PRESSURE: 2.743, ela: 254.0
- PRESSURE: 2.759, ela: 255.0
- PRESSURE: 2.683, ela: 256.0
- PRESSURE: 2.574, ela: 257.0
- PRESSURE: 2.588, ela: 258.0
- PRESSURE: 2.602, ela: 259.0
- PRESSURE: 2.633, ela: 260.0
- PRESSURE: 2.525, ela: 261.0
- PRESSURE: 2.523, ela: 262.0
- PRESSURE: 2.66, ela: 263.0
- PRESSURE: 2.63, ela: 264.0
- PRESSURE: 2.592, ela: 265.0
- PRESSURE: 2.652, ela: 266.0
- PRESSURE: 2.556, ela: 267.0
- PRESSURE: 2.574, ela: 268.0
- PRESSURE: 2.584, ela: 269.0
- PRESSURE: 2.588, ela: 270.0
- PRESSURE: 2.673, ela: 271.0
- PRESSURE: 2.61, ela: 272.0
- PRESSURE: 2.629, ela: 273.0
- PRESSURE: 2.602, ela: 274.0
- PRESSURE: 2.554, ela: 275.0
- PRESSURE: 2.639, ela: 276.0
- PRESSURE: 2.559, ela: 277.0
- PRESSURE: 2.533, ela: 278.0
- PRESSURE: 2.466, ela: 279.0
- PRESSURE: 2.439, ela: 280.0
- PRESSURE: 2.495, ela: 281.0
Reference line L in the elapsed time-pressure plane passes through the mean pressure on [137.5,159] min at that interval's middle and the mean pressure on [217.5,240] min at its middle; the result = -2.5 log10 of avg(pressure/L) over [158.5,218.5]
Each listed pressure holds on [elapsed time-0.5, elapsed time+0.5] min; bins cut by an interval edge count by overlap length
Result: 0.022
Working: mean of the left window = 3.03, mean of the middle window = 2.94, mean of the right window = 2.98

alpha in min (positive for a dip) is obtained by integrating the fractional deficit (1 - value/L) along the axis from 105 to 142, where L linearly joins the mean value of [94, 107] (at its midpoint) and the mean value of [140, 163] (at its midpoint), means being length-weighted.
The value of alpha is 0.38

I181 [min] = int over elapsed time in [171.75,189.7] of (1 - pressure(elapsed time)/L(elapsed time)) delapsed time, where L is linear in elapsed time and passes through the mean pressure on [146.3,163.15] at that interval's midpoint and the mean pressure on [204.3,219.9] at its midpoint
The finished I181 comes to 1.7 min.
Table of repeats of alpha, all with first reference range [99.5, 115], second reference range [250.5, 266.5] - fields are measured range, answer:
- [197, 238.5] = -4.4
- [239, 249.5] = -0.7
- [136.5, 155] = -1.4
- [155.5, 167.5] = -1.4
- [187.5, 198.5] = -0.6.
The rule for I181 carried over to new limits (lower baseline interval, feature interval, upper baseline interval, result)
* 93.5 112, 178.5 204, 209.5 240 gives 0.8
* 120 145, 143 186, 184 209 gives -0.6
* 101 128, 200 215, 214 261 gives -0.8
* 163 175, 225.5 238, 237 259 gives -0.5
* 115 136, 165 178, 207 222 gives 0.9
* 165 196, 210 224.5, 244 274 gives -1.6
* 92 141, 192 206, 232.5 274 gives -0.6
